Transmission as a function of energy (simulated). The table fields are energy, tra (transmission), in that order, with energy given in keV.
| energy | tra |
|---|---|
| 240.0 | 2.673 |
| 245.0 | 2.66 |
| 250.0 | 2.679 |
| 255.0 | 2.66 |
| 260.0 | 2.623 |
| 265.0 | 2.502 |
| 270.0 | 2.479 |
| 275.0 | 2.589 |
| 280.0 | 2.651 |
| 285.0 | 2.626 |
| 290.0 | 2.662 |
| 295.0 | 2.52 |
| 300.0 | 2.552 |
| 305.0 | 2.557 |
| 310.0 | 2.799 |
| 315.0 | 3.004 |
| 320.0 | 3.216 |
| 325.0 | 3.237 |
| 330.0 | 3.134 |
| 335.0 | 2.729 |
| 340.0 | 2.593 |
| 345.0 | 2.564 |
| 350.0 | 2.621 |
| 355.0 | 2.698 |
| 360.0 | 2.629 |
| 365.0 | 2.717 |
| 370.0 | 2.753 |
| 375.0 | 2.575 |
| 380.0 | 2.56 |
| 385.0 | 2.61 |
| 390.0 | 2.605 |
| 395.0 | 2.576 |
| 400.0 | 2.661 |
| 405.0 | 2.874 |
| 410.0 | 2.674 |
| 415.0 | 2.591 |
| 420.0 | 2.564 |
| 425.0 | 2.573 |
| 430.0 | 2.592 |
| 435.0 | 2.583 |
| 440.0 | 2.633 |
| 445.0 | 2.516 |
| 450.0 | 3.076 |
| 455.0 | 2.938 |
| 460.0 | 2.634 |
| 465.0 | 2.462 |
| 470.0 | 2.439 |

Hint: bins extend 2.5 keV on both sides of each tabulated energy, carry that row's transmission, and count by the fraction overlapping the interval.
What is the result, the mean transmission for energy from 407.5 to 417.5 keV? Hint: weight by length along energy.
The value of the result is 2.63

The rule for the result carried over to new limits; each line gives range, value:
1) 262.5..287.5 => 2.57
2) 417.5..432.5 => 2.58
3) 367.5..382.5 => 2.63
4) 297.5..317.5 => 2.73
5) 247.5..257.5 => 2.67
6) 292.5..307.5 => 2.54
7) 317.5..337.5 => 3.08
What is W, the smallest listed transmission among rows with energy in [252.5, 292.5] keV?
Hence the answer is 2.479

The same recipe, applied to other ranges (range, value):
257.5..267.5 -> 2.502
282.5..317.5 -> 2.52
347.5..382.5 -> 2.56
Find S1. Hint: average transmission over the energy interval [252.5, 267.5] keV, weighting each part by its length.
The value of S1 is 2.59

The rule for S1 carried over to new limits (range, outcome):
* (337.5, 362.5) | 2.62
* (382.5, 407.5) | 2.67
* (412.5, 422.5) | 2.58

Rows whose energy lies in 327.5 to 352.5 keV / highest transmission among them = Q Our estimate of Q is 3.134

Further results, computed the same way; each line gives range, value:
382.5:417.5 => 2.874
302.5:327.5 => 3.237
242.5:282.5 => 2.679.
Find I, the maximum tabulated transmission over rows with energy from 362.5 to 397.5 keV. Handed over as 2.753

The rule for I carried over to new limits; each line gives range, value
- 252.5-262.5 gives 2.66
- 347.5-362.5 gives 2.698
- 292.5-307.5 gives 2.557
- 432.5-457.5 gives 3.076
